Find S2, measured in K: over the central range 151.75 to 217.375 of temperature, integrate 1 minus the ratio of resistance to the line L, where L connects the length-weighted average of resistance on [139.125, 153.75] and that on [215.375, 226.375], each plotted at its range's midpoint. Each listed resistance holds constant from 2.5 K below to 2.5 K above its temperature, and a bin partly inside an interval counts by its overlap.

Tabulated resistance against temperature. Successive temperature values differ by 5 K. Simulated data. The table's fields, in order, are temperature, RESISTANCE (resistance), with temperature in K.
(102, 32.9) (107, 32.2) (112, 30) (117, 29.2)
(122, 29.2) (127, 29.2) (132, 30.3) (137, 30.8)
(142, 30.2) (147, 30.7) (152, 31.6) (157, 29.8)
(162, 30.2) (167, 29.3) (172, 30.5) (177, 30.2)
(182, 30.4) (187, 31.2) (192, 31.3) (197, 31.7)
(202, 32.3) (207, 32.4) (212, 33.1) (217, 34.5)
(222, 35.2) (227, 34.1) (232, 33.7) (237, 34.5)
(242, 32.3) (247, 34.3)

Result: 3.2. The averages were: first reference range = 30.8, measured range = 31.2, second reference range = 34.8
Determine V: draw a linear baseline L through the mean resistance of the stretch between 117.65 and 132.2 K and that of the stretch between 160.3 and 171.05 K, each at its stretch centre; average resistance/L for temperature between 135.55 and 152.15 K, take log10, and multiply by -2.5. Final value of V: -0.04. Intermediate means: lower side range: 29.4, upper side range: 29.8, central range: 30.7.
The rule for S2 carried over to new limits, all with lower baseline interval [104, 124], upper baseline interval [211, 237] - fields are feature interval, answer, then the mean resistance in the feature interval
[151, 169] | 1.0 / 30.1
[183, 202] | 0.9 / 31.4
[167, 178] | 0.8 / 30.1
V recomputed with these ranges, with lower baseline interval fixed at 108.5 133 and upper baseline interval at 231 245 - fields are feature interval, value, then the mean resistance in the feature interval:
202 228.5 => -0.031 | 33.7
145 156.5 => -0.011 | 30.9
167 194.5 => 0.036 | 30.6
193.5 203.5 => 0.010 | 31.9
